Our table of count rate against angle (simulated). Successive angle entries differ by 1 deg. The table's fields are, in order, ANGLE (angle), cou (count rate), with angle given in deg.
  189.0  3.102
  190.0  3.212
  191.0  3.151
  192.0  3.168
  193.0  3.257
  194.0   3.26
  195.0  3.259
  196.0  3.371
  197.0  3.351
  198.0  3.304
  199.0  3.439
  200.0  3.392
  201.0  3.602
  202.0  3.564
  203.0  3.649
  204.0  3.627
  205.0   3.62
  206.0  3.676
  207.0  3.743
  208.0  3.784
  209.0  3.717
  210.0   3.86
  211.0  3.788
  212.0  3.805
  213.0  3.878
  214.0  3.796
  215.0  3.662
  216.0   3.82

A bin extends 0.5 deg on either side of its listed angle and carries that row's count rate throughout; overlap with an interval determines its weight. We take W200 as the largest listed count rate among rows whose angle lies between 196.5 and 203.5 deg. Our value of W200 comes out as 3.649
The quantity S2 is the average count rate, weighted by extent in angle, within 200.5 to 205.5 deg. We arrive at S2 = 3.61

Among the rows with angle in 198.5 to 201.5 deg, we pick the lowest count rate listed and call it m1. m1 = 3.392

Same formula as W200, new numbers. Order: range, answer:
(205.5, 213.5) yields 3.878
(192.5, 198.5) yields 3.371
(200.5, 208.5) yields 3.784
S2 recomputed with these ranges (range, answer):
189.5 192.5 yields 3.18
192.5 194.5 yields 3.26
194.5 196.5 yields 3.31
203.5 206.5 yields 3.64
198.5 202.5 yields 3.5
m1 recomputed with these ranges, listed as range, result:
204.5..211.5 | 3.62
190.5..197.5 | 3.151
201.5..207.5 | 3.564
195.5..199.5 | 3.304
